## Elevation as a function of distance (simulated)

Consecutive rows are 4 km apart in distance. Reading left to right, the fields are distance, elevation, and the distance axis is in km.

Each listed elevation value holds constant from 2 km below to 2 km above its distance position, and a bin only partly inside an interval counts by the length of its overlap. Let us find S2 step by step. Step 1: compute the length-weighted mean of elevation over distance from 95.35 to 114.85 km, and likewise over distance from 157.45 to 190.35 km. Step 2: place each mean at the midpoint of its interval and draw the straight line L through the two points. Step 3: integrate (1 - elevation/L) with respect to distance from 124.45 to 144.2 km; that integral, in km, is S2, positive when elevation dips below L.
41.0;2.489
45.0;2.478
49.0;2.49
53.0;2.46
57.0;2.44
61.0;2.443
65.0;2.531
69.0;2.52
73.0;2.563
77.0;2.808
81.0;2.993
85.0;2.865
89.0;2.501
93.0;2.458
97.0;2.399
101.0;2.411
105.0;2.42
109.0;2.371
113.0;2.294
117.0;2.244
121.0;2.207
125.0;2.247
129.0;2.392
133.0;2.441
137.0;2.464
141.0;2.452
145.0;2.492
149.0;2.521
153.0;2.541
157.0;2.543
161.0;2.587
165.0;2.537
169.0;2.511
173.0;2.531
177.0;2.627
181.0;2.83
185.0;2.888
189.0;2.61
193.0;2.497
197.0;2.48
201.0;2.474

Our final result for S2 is 0.58 km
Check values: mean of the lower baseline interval 2.38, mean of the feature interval 2.42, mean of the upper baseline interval 2.64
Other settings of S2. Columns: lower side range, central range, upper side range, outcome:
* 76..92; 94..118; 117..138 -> 1.73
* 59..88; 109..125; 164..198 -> 2.33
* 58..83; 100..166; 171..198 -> 5.50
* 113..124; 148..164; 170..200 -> -0.59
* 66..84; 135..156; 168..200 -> 1.26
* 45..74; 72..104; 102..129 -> -2.96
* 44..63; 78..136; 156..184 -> 1.71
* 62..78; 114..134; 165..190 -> 2.46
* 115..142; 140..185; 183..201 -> -1.70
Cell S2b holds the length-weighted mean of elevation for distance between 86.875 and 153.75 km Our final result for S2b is 2.4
